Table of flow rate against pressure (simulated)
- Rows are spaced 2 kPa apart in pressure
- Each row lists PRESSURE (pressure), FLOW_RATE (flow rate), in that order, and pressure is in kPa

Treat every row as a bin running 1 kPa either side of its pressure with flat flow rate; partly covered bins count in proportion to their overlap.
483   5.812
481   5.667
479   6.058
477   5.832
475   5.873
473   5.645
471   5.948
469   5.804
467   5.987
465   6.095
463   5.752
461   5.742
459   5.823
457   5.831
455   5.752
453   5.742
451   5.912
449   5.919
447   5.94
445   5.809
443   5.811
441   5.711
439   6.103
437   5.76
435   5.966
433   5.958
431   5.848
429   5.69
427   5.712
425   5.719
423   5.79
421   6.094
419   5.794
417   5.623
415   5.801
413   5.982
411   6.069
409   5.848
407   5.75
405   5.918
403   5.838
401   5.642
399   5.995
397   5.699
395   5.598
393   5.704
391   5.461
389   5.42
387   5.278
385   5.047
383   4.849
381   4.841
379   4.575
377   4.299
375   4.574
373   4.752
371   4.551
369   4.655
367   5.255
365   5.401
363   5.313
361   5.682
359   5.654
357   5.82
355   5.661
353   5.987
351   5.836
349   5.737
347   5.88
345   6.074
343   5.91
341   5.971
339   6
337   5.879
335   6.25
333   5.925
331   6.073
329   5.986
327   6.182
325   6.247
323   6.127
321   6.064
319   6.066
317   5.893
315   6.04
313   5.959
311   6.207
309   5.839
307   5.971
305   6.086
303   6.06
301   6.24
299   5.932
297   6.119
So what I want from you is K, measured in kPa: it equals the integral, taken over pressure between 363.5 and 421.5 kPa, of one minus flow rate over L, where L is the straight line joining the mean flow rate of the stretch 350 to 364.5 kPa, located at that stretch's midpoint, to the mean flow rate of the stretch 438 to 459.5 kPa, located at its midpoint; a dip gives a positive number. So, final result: 3.78 kPa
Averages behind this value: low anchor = 5.7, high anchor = 5.85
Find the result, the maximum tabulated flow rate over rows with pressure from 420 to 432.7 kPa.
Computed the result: 6.094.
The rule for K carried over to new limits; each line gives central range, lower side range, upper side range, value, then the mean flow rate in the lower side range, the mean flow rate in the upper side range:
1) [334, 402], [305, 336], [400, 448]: 5.82 kPa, 6.06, 5.84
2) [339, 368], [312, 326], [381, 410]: 0.46 kPa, 6.06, 5.55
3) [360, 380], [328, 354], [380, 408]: 2.83 kPa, 5.96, 5.5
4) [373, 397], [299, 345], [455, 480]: 3.58 kPa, 6.04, 5.86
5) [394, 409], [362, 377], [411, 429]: -0.83 kPa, 4.89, 5.82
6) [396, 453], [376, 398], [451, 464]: -3.69 kPa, 5.16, 5.78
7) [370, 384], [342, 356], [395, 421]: 2.91 kPa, 5.87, 5.83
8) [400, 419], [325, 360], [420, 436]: 0.13 kPa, 5.94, 5.85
